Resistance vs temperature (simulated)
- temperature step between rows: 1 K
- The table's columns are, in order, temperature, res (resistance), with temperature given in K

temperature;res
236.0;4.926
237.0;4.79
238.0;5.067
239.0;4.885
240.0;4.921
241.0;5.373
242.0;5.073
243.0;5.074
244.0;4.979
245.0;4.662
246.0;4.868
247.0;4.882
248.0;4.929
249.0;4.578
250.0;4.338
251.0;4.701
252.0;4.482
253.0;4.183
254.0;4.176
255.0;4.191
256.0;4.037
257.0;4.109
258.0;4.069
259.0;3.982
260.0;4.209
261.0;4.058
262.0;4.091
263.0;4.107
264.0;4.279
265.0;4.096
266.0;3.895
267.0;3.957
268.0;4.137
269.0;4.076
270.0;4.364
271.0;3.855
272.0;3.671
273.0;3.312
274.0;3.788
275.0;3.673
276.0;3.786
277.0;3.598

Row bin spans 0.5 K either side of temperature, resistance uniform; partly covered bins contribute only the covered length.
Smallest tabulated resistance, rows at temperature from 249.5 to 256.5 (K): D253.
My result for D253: 4.037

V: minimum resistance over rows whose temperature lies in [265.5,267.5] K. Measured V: 3.895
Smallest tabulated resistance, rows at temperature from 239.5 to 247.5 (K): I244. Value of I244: 4.662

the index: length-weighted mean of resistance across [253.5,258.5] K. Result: 4.12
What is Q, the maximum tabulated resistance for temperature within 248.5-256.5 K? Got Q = 4.701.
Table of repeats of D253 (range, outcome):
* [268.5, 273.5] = 3.312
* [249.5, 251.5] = 4.338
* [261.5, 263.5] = 4.091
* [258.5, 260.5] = 3.982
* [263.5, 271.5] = 3.855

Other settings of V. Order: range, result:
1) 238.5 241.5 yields 4.885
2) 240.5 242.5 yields 5.073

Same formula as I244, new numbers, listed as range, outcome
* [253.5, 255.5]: 4.176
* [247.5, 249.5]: 4.578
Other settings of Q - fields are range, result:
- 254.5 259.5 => 4.191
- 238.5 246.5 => 5.373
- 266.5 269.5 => 4.137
